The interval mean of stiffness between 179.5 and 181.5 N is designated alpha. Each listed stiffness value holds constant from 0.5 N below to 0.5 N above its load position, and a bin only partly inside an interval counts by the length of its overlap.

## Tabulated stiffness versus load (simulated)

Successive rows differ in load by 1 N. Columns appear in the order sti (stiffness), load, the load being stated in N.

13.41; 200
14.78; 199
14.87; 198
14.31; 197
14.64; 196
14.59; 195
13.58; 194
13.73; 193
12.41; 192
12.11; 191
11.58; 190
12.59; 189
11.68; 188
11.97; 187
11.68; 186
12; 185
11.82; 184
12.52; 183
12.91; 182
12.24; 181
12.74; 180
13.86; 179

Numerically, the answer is 12.5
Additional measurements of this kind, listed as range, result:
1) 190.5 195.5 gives 13.3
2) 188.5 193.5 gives 12.5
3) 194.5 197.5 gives 14.5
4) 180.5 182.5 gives 12.6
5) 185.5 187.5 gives 11.8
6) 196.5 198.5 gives 14.6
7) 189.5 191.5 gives 11.8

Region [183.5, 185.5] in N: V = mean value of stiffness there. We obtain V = 11.9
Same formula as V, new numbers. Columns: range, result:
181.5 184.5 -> 12.4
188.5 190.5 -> 12.1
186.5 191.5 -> 12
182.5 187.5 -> 12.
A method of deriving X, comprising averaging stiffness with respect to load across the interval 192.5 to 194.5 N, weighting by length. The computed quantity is 13.7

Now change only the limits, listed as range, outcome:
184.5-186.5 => 11.8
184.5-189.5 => 12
